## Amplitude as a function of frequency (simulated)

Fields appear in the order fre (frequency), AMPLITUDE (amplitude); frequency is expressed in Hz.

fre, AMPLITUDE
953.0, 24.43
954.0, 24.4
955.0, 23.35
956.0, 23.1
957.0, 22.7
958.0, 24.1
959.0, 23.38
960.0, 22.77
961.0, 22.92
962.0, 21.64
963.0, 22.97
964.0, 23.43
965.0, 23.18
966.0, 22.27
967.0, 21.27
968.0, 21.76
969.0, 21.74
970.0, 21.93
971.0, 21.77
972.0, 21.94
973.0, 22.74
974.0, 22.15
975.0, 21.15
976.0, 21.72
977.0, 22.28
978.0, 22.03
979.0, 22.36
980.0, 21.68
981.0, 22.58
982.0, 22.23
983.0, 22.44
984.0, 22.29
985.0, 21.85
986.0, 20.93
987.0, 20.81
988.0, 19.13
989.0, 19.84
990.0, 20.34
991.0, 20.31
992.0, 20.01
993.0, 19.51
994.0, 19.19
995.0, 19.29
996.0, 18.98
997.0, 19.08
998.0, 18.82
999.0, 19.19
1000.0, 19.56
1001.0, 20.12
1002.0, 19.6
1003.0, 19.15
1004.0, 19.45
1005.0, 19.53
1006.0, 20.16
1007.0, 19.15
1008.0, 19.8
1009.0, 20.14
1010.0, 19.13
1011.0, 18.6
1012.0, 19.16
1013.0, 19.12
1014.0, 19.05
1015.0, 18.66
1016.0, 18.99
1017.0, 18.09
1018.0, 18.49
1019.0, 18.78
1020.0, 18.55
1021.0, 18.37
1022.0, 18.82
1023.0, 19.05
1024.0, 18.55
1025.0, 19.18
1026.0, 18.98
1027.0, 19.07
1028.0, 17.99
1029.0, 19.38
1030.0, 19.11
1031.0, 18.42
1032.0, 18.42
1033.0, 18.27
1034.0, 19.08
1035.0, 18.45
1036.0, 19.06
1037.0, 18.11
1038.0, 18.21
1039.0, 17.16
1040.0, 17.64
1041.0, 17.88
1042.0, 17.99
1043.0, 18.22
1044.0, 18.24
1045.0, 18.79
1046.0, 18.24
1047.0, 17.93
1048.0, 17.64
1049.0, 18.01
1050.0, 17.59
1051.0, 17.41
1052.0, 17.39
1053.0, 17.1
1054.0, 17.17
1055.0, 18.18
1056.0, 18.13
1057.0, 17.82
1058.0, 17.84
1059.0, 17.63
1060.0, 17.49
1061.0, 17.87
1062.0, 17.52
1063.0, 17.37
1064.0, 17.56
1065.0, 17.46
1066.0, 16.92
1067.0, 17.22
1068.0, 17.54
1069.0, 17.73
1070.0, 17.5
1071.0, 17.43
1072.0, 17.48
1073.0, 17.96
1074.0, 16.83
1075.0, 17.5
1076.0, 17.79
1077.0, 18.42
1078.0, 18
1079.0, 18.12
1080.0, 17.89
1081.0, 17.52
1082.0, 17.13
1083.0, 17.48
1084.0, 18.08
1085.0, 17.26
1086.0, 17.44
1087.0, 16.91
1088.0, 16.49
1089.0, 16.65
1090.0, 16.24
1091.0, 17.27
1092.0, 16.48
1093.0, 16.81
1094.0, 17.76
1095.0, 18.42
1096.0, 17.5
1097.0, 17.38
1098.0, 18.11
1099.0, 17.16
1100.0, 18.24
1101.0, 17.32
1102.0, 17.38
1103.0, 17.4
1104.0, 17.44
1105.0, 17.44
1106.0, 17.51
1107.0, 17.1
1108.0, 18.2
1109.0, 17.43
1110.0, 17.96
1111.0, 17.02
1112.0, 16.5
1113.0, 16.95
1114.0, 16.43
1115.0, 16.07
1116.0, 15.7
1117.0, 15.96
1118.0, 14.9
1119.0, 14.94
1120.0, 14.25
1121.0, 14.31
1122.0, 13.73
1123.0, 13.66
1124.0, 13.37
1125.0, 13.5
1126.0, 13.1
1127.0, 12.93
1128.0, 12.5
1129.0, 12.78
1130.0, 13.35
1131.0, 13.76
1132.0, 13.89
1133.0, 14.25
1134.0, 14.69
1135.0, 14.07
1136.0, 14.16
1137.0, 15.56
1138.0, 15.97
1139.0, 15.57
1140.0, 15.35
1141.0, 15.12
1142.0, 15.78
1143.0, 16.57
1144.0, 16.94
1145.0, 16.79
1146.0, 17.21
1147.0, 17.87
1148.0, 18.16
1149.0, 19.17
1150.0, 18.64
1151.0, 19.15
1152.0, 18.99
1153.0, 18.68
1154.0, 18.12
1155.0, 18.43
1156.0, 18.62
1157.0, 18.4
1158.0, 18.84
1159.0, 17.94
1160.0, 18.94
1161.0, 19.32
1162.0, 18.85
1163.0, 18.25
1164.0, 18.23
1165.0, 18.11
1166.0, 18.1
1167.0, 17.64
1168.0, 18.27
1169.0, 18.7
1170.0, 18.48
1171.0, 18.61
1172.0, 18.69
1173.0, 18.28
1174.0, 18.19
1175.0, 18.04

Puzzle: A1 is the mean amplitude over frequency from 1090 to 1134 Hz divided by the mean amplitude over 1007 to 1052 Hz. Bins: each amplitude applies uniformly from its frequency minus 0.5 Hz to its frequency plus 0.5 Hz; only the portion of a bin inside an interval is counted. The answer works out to 0.9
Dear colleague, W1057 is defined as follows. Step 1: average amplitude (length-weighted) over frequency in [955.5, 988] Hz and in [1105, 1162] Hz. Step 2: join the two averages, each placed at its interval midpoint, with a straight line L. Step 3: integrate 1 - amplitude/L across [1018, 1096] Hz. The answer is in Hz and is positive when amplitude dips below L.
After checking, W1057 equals 4.76 Hz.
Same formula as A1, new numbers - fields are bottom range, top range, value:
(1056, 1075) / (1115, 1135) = 0.80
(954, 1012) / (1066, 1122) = 0.81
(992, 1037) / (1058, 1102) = 0.92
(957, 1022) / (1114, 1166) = 0.78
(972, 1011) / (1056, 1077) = 0.86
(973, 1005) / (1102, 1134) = 0.74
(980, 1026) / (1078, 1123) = 0.86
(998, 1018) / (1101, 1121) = 0.86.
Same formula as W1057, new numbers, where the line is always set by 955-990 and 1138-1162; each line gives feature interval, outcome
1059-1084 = 2.65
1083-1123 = 4.47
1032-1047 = 1.62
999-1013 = 1.18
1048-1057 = 1.12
